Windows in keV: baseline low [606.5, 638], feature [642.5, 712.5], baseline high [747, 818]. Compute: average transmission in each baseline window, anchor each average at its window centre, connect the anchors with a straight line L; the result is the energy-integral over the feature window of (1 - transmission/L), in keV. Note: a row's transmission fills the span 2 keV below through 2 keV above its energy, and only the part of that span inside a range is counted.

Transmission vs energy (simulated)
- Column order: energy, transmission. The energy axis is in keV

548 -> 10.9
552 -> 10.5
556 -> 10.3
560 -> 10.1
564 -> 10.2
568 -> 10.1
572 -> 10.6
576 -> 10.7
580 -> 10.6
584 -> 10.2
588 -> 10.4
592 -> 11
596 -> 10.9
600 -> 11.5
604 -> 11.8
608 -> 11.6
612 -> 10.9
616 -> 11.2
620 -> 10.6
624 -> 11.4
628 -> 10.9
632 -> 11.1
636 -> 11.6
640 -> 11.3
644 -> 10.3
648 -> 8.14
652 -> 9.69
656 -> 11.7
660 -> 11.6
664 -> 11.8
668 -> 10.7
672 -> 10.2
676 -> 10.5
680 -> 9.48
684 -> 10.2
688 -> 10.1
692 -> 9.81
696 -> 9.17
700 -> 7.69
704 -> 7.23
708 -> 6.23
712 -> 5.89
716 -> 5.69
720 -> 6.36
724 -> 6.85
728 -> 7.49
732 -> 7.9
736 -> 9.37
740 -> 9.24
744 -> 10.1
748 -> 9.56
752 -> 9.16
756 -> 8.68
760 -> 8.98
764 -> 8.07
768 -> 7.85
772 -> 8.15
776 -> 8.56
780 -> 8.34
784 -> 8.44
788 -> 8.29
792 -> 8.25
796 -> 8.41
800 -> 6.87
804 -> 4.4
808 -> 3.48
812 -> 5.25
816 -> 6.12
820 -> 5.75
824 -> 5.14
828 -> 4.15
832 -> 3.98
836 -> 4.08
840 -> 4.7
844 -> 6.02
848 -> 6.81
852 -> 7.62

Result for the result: 2.9 keV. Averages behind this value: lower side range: 11.2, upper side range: 7.58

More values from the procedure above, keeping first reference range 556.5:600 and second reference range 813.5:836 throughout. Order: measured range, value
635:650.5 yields -1.98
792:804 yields -3.52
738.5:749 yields -4.47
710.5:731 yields 2.09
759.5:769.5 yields -3.02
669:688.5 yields -4.44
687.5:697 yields -2.08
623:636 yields -2.53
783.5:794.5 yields -4.88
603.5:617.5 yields -2.20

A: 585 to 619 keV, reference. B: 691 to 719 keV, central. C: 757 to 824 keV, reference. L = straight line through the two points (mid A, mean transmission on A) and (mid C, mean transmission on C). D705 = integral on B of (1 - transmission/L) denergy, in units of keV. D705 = 5.4 keV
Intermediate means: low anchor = 11.1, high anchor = 7.16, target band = 7.26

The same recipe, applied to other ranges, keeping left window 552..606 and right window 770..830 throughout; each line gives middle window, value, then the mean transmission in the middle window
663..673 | -2.0 keV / 10.9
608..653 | -4.6 keV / 10.7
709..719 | 2.8 keV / 5.89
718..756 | -3.5 keV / 8.46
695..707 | 0.9 keV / 7.79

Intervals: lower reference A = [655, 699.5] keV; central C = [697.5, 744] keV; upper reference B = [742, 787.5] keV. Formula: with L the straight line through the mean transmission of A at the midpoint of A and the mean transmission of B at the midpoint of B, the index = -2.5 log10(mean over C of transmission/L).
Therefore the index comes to 0.270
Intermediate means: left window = 10.4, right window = 8.7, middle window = 7.41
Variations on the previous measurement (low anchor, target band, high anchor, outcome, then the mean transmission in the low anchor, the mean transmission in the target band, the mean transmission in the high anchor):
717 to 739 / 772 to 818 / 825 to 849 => -0.17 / 7.58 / 7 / 4.89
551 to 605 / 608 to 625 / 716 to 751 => -0.11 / 10.6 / 11.1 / 8.23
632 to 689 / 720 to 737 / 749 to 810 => 0.17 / 10.5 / 7.63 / 7.76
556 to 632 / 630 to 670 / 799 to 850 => -0.15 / 10.8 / 10.8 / 5.1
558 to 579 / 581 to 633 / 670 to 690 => -0.08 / 10.4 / 11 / 10.1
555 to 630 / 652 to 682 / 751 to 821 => -0.14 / 10.8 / 10.8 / 7.39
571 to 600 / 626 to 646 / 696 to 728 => -0.21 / 10.7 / 11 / 6.78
